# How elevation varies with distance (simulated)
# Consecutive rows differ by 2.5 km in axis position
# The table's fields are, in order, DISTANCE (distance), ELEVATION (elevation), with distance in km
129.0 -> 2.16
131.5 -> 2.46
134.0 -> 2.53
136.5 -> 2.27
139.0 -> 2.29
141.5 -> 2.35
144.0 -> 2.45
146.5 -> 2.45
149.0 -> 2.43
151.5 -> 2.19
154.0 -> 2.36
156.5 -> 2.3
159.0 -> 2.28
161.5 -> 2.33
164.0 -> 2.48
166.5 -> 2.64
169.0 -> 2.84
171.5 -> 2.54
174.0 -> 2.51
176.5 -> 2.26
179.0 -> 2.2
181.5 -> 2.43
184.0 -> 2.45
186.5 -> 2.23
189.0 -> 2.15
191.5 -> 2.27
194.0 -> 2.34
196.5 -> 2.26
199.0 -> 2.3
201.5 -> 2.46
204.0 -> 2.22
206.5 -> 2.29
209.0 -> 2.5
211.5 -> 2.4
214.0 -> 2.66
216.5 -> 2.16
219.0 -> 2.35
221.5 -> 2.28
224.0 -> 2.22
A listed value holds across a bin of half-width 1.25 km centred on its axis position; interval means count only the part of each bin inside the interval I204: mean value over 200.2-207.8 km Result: 2.32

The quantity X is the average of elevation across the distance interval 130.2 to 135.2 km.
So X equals 2.49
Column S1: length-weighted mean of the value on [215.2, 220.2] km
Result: 2.26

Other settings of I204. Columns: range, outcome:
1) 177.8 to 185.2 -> 2.36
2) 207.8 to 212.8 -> 2.45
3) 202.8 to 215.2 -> 2.41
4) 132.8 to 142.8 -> 2.36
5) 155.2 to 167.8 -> 2.41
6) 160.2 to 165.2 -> 2.4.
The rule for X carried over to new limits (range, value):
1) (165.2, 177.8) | 2.56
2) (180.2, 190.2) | 2.32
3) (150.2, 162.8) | 2.29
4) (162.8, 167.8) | 2.56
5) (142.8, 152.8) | 2.38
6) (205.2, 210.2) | 2.39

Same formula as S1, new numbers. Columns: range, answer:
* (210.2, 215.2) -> 2.53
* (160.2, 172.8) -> 2.56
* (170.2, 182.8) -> 2.39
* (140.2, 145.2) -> 2.4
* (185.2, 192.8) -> 2.22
